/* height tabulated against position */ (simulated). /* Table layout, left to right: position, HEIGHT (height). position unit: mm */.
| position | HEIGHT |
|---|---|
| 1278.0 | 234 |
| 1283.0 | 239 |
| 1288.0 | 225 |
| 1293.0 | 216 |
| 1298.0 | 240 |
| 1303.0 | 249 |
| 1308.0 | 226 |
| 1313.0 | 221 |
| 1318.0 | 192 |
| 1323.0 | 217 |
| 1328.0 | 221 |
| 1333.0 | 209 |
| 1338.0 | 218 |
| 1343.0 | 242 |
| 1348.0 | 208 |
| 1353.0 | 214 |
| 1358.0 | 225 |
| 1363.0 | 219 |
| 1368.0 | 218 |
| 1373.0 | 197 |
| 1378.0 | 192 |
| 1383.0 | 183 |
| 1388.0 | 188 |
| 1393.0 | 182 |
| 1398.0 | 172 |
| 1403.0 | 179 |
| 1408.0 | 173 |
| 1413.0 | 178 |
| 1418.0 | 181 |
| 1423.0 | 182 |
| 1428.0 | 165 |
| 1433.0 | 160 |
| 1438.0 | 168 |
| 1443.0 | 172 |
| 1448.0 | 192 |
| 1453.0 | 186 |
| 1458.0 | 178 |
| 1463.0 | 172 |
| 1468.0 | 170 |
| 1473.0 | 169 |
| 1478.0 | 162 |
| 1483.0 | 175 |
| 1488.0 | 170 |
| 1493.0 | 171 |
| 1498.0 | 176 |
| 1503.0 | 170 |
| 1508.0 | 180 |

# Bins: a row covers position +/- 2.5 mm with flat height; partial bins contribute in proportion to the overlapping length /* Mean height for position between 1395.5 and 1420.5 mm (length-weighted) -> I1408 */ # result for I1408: 177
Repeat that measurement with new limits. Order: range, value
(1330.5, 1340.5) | 214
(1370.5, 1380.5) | 194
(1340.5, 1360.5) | 222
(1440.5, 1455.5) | 183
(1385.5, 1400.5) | 181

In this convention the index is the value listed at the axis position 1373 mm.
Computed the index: 197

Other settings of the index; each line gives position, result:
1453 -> 186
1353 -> 214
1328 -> 221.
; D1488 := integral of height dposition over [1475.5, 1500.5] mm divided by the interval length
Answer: 171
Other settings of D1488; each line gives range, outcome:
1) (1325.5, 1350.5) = 220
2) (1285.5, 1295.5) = 220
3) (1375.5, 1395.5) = 186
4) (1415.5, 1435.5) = 172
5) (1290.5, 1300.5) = 228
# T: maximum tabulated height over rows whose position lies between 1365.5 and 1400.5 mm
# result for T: 218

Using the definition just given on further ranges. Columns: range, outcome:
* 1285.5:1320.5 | 249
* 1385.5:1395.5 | 188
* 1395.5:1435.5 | 182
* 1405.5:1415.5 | 178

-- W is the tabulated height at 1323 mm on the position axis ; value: 217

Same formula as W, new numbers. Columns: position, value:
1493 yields 171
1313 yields 221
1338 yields 218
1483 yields 175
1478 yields 162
